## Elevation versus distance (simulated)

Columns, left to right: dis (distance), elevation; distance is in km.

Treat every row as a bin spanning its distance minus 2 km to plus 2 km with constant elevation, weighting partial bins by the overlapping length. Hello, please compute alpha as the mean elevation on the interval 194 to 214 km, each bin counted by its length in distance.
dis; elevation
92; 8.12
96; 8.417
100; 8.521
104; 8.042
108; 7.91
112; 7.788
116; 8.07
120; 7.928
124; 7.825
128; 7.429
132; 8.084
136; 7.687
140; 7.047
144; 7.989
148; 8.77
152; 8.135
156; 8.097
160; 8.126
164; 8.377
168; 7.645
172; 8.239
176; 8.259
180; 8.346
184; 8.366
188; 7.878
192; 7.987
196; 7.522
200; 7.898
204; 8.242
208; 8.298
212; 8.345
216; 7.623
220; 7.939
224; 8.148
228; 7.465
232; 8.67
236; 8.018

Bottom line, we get 8.06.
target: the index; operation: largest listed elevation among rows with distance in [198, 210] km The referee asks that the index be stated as 8.298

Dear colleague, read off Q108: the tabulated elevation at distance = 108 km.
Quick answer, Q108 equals 7.91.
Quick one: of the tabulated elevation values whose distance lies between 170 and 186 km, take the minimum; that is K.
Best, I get 8.239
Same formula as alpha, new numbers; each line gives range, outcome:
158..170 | 8.05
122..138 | 7.76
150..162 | 8.12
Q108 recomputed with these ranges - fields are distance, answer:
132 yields 8.084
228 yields 7.465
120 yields 7.928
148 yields 8.77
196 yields 7.522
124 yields 7.825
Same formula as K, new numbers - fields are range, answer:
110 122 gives 7.788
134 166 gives 7.047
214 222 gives 7.623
